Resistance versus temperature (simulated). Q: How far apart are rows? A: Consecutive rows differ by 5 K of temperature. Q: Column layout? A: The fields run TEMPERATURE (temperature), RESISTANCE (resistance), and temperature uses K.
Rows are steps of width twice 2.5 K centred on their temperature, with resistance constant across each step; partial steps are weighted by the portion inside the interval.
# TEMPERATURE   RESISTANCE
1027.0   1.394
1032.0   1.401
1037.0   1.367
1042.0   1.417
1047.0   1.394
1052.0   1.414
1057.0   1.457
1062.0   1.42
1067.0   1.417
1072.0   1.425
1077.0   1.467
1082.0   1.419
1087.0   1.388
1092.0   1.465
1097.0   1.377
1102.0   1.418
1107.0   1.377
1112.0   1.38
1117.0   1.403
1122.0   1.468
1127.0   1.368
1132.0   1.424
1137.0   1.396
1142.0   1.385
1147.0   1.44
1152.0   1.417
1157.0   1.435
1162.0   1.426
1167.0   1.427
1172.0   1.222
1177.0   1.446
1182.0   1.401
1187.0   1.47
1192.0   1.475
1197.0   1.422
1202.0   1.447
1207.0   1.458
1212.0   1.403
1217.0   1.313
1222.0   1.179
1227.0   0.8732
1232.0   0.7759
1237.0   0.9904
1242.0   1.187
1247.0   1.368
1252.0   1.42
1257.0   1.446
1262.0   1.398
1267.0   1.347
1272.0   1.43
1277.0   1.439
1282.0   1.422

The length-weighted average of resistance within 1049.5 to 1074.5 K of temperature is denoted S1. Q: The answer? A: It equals 1.43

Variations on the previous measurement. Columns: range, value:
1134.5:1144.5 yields 1.39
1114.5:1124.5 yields 1.44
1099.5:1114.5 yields 1.39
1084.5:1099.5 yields 1.41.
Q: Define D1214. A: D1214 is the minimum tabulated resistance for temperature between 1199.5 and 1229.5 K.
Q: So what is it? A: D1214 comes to 0.8732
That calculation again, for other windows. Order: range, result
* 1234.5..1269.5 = 0.9904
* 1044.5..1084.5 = 1.394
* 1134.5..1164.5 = 1.385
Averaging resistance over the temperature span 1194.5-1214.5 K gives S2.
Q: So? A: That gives 1.43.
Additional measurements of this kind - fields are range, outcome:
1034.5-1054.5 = 1.4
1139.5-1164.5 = 1.42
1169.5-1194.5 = 1.4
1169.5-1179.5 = 1.33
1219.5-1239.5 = 0.955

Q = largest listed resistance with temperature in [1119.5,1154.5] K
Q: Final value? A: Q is 1.468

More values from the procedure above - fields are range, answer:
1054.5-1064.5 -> 1.457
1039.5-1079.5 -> 1.467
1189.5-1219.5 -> 1.475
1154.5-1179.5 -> 1.446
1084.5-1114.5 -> 1.465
